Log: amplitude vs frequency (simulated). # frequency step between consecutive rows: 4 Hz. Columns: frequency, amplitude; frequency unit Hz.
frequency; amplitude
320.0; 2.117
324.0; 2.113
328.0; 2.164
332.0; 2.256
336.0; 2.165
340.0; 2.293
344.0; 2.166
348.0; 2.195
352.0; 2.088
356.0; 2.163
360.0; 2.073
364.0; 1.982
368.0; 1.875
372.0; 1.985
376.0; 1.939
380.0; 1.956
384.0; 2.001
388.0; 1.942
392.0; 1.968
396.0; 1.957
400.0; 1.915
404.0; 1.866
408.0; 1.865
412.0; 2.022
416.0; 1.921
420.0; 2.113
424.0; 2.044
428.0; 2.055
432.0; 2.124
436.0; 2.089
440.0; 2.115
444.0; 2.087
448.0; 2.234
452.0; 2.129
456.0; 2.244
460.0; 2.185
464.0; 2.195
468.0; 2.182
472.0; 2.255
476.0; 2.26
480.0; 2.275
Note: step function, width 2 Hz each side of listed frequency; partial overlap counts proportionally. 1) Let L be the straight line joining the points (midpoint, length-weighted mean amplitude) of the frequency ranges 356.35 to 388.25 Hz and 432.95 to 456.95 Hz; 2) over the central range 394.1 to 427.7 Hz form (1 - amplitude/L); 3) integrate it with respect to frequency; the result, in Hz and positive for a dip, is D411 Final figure 1.6 Hz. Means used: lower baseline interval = 1.98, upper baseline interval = 2.14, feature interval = 1.97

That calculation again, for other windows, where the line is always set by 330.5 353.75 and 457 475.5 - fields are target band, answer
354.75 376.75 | 2.0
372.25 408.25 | 4.3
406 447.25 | 2.9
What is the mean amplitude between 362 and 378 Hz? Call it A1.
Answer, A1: 1.95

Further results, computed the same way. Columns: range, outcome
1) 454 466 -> 2.21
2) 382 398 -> 1.97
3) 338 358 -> 2.18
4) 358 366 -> 2.03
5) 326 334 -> 2.21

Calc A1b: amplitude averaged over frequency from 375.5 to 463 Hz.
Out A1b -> 2.04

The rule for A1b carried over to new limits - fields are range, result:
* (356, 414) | 1.96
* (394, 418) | 1.92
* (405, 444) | 2.04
